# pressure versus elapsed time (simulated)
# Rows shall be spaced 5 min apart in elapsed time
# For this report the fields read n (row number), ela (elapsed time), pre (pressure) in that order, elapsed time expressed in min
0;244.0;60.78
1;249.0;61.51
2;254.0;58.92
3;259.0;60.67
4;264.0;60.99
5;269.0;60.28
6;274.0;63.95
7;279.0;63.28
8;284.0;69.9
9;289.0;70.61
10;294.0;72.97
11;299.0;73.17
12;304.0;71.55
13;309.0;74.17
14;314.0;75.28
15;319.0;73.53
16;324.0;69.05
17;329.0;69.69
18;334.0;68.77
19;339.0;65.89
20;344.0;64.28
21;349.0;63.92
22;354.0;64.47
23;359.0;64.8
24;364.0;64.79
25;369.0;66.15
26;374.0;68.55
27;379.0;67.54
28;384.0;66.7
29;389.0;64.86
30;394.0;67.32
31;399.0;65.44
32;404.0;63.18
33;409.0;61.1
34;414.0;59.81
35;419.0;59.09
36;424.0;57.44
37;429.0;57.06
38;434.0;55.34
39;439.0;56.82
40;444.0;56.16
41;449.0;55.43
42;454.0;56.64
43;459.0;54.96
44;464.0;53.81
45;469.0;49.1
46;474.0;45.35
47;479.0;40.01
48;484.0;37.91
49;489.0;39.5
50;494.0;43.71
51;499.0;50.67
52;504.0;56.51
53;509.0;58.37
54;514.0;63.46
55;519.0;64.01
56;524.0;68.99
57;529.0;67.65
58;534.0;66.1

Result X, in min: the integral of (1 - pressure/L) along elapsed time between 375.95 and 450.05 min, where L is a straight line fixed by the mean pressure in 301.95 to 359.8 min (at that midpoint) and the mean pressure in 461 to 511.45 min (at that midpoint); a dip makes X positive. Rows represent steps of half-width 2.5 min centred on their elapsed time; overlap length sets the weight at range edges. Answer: -4.4 min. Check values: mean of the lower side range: 68.9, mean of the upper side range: 47.6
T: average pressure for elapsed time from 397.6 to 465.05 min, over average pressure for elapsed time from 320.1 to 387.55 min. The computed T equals 0.87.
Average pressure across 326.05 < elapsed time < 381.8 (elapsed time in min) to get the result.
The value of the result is 66.3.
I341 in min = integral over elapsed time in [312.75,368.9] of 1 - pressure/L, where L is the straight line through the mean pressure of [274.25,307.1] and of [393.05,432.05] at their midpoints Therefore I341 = -1.0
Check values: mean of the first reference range 69.9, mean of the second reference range 61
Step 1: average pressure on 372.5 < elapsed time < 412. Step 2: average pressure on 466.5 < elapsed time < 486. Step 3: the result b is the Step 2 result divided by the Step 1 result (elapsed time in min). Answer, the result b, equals 0.7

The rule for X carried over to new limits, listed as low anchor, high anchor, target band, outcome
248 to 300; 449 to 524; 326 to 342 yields -1.77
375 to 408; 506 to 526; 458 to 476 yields 3.84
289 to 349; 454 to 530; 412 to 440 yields 0.91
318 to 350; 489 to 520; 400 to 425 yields 0.42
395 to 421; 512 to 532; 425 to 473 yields 6.58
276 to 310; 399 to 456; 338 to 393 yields -1.50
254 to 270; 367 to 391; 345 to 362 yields 0.26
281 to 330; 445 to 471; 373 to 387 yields -0.90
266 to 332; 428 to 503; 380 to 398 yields -2.19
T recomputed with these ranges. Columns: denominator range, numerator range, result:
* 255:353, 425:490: 0.75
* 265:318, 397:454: 0.85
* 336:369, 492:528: 0.90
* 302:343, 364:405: 0.94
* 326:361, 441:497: 0.73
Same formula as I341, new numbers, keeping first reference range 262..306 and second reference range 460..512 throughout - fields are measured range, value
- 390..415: -3.44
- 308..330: -2.87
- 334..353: -1.09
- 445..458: -1.20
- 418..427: -0.67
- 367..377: -1.45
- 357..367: -0.83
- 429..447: -1.27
